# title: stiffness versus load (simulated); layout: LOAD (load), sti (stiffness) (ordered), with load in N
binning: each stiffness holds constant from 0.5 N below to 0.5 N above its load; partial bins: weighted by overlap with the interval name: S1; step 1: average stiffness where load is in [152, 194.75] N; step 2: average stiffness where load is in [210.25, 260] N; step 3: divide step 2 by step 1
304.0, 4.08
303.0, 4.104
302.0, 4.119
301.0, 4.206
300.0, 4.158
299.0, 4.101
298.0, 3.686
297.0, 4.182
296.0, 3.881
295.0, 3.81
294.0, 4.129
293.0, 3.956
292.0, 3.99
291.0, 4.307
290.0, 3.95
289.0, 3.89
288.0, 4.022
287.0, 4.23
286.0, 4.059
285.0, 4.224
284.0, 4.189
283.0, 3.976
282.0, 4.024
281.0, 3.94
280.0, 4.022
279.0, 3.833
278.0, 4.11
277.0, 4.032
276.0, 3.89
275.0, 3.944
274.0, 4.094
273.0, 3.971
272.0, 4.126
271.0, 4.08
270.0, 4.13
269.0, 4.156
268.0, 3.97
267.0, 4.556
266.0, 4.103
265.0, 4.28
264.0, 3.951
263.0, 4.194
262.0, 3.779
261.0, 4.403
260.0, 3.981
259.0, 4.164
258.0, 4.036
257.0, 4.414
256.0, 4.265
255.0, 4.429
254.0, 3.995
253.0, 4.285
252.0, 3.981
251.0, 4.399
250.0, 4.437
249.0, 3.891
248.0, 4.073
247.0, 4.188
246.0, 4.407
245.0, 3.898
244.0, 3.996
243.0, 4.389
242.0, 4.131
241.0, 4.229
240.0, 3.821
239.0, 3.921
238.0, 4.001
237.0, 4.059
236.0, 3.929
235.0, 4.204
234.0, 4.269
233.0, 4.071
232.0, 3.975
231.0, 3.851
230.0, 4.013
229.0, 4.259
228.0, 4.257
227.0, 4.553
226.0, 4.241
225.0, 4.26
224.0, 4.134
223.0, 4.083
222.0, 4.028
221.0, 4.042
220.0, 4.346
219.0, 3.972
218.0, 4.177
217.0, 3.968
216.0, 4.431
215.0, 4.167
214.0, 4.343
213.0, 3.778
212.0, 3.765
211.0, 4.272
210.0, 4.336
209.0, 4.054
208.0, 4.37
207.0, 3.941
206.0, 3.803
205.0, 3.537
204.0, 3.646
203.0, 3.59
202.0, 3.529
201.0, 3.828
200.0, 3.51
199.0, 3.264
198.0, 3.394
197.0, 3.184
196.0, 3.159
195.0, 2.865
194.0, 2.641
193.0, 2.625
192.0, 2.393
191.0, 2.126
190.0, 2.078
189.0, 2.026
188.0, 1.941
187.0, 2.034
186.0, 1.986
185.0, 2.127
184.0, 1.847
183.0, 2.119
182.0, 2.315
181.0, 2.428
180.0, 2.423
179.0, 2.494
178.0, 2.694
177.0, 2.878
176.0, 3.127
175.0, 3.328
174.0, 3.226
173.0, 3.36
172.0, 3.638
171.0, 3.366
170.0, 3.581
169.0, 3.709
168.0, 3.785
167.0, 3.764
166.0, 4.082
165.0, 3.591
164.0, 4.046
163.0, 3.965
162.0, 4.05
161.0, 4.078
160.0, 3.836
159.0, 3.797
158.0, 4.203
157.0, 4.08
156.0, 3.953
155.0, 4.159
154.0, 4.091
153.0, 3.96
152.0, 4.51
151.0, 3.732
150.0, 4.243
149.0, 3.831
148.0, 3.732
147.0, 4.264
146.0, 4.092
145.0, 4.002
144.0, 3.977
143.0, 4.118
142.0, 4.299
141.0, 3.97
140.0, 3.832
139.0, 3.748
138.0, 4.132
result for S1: 1.3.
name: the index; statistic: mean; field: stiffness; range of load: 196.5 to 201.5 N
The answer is 3.44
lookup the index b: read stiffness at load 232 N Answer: 3.975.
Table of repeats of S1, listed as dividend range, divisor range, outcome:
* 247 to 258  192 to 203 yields 1.32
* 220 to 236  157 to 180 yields 1.17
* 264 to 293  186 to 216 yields 1.23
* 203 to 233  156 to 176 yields 1.09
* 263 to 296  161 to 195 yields 1.39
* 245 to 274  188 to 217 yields 1.21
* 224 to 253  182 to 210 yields 1.40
